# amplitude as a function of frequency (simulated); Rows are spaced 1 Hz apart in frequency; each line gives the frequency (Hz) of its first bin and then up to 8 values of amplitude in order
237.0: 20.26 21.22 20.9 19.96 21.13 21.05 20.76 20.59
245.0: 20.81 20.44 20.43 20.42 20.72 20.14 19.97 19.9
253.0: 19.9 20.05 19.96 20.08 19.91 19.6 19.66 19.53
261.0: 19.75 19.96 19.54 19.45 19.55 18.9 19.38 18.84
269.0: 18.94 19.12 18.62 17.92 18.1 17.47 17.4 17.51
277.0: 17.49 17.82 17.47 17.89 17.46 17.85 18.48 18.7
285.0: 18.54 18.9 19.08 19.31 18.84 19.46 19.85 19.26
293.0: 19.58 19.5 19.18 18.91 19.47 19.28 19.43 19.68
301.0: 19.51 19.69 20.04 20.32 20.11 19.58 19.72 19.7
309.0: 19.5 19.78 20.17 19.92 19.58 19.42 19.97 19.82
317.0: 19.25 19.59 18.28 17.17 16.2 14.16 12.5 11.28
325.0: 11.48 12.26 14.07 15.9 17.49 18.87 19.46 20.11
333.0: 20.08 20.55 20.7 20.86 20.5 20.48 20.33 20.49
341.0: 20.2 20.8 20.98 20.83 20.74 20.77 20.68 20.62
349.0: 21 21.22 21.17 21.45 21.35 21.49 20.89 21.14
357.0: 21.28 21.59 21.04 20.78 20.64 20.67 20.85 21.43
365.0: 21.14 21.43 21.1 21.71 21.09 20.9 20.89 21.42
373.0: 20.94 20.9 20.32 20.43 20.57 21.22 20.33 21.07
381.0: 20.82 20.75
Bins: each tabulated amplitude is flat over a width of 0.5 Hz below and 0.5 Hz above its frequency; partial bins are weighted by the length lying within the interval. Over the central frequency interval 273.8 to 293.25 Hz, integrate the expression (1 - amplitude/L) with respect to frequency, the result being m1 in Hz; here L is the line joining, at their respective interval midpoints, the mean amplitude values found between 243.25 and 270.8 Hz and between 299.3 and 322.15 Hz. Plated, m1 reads 1.1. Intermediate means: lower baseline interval 19.8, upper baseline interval 19.3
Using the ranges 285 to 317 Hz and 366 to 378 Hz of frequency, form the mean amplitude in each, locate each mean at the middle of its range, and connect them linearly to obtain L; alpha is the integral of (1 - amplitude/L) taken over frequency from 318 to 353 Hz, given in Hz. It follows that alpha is 2.71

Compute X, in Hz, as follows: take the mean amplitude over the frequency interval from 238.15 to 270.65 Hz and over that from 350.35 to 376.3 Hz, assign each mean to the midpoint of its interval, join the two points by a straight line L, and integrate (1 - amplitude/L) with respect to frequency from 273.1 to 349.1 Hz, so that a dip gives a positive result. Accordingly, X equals 6.5 Hz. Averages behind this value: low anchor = 20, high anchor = 21.1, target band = 18.8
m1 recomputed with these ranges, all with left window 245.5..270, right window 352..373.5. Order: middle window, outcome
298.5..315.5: 0.5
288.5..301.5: 0.6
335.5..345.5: 0.1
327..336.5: 0.8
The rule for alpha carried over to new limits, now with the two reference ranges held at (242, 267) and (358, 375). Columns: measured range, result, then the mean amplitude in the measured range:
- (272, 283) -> 1.4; 17.7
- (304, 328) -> 3.5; 17.6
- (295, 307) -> 0.5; 19.6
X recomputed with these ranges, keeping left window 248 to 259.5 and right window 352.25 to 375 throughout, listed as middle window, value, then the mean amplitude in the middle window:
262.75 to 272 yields 0.5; 19.1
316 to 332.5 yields 3.6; 16.2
